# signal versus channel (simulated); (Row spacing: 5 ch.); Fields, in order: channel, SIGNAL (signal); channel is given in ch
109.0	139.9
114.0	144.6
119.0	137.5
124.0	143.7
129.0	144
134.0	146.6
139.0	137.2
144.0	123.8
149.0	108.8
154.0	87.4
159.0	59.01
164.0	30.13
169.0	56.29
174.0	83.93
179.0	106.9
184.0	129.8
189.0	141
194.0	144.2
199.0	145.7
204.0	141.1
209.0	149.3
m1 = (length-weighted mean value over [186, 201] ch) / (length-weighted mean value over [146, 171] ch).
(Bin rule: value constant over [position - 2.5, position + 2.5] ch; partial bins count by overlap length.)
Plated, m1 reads 2.05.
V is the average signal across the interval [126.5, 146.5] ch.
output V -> 138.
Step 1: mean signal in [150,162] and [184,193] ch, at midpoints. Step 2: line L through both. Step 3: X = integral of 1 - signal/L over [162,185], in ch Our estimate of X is 6.98 ch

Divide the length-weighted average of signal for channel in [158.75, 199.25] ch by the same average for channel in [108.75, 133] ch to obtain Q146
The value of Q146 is 0.70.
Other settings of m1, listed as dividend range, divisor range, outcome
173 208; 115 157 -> 1.02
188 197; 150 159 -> 1.72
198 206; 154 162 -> 2.17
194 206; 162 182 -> 2.00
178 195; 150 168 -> 2.09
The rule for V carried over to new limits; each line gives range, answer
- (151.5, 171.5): 58.2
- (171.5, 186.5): 107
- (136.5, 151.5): 123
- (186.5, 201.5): 144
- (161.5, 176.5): 56.8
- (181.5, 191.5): 135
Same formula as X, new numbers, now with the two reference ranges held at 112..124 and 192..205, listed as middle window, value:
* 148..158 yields 3.64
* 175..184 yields 2.13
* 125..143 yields 0.10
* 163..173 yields 6.41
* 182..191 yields 0.51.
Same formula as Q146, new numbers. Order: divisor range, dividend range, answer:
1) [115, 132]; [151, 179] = 0.48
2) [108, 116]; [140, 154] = 0.80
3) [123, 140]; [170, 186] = 0.71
